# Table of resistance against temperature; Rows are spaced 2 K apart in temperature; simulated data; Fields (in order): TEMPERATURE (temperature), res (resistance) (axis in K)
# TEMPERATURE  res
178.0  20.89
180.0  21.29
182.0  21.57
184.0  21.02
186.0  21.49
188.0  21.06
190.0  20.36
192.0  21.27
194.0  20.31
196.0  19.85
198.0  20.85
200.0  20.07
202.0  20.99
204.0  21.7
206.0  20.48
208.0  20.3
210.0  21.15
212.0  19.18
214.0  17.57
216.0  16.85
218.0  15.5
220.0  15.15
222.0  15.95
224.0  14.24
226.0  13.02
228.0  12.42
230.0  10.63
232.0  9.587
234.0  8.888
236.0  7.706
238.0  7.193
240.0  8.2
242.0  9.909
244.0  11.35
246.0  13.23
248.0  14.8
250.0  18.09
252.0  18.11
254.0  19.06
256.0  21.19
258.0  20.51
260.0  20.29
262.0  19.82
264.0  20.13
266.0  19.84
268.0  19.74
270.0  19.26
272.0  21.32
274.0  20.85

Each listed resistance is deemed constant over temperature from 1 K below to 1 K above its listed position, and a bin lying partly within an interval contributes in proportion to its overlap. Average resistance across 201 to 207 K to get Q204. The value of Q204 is 21.1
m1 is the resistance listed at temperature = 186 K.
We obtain 21.49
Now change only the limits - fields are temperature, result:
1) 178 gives 20.89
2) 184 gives 21.02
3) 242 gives 9.909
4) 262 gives 19.82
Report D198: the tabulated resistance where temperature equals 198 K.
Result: 20.85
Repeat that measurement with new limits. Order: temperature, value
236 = 7.706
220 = 15.15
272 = 21.32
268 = 19.74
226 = 13.02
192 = 21.27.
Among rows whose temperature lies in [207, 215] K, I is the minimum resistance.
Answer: 17.57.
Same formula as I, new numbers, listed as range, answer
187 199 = 19.85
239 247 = 8.2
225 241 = 7.193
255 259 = 20.51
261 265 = 19.82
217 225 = 14.24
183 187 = 21.02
